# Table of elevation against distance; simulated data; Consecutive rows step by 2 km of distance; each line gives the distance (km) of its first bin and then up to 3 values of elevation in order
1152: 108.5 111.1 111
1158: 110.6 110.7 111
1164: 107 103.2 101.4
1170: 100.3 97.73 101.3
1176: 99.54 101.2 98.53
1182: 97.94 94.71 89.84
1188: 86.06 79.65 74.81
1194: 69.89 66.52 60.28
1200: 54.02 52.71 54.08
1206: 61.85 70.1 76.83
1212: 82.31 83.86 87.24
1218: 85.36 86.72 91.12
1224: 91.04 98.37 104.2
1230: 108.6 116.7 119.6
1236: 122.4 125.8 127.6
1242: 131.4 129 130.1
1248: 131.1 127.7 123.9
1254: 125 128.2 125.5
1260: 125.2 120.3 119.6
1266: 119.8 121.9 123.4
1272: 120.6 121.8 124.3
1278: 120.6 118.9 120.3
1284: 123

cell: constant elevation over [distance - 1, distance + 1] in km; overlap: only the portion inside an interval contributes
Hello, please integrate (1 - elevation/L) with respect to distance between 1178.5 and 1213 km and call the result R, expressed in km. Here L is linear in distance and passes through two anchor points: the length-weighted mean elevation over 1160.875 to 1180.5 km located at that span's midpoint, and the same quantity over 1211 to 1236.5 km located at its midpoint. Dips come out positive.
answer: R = 8.7 km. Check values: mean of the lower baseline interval 102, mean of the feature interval 75.1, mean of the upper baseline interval 97.8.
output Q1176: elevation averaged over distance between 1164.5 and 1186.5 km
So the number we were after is 99.1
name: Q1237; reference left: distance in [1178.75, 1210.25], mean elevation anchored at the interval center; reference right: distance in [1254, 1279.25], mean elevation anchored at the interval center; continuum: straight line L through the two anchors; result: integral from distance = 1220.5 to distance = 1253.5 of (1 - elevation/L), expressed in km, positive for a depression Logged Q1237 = -4.46 km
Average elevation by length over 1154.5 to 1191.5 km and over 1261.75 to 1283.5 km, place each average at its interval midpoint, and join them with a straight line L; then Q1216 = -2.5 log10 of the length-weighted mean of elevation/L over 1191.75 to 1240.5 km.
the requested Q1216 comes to 0.26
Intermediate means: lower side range 99.9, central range 86.6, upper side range 121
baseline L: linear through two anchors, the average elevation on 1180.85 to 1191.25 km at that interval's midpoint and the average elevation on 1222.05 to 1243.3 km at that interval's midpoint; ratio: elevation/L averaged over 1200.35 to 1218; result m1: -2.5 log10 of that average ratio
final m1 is 0.39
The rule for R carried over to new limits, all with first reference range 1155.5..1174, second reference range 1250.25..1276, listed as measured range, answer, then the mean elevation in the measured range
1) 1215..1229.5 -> 2.9 km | 92.6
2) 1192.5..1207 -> 6.7 km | 60.4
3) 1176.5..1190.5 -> 2.0 km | 93.3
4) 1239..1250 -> -0.9 km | 130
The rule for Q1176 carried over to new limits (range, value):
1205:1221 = 79.3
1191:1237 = 83.4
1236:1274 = 125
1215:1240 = 104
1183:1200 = 76.3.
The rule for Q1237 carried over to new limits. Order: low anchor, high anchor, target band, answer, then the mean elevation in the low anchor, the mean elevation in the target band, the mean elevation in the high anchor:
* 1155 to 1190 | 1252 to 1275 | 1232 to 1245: -0.9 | 101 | 125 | 123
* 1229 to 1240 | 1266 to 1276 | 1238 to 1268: -1.3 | 119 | 126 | 122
